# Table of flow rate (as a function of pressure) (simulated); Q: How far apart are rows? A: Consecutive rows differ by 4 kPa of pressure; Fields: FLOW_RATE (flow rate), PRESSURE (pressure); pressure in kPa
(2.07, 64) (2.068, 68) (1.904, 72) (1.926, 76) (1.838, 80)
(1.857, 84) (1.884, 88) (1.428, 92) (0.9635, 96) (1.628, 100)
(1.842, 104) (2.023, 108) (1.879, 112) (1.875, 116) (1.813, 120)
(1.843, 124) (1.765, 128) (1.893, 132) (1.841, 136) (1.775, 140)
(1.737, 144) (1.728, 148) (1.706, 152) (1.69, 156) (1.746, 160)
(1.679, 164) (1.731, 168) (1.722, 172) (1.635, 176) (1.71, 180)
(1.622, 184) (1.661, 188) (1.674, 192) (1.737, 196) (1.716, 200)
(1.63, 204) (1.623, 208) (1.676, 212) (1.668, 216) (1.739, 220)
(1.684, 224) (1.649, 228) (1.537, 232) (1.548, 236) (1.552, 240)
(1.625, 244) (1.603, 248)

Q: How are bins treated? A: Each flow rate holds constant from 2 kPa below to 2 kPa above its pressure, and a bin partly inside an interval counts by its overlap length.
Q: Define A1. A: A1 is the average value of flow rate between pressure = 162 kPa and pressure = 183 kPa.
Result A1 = 1.69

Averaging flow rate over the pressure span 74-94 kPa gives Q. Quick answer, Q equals 1.79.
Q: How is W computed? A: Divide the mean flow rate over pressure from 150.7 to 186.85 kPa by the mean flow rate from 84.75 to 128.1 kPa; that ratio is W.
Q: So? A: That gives 0.98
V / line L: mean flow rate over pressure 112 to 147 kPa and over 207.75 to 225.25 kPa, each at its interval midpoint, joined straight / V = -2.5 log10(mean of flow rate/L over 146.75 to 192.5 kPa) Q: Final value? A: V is 0.040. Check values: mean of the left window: 1.82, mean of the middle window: 1.69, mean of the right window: 1.68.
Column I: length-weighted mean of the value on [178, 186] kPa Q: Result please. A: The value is 1.67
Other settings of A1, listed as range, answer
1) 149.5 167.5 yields 1.71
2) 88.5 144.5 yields 1.74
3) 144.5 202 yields 1.7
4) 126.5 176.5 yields 1.75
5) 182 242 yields 1.65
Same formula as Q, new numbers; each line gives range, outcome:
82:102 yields 1.55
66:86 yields 1.92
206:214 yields 1.65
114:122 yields 1.84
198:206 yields 1.67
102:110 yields 1.93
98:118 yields 1.85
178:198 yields 1.68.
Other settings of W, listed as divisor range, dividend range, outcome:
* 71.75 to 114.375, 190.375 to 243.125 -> 0.95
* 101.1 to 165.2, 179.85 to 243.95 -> 0.92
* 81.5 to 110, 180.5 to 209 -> 1.00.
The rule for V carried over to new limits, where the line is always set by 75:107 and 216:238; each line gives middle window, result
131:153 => -0.075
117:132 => -0.099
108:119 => -0.140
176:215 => -0.017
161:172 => -0.039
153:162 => -0.040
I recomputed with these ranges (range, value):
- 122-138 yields 1.84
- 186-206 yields 1.68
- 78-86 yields 1.85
